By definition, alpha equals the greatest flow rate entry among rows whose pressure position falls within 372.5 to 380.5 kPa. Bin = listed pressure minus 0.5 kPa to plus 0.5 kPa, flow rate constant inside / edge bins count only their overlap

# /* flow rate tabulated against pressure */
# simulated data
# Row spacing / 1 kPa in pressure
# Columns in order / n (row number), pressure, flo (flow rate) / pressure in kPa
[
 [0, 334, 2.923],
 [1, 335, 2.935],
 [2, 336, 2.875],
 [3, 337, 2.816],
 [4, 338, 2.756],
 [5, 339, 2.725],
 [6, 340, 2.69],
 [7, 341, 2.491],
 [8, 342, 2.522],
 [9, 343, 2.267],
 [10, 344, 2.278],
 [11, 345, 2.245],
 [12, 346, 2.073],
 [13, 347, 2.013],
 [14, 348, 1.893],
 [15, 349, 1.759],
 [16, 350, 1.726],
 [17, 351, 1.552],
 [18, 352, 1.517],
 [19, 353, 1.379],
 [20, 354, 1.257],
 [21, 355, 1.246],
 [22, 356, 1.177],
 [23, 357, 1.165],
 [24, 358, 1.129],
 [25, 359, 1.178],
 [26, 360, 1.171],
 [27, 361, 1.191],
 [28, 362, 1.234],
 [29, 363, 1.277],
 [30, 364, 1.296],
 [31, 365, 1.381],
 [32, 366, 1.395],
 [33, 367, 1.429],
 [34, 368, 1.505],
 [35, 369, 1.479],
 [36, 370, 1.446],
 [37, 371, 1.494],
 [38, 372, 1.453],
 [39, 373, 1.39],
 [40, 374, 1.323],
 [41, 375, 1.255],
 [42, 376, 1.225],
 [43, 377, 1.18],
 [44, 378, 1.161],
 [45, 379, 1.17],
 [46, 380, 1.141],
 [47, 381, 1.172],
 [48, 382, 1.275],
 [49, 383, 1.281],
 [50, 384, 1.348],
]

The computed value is 1.39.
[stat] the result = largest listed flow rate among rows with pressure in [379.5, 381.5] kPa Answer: 1.172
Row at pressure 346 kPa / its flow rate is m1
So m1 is 2.073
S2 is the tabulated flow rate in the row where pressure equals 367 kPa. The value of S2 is 1.429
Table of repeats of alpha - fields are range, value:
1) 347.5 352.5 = 1.893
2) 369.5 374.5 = 1.494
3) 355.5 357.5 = 1.177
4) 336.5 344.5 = 2.816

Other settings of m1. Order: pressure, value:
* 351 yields 1.552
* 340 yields 2.69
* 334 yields 2.923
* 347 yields 2.013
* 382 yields 1.275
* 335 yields 2.935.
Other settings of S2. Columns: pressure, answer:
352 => 1.517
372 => 1.453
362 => 1.234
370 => 1.446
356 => 1.177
